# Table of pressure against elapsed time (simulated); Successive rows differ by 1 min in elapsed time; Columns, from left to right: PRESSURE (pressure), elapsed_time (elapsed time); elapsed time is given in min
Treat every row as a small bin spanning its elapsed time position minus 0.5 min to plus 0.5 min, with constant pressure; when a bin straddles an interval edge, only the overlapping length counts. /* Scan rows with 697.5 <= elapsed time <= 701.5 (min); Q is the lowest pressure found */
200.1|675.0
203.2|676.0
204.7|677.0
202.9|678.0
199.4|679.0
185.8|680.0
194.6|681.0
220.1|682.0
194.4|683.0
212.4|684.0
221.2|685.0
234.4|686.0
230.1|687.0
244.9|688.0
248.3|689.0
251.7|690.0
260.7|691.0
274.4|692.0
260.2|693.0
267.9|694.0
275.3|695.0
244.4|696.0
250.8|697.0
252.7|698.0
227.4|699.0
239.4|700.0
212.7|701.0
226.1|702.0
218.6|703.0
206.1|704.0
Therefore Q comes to 212.7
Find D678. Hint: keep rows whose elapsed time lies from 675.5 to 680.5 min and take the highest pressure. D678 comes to 204.7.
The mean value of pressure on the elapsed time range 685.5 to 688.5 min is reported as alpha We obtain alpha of 236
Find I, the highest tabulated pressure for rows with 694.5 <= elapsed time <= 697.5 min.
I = 275.3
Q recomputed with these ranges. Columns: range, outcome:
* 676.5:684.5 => 185.8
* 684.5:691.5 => 221.2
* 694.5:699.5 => 227.4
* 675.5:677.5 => 203.2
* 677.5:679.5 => 199.4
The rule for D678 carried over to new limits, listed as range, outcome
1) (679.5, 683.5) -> 220.1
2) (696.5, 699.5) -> 252.7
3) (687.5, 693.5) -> 274.4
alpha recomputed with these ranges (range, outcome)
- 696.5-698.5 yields 252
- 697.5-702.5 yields 232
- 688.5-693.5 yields 259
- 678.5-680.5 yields 193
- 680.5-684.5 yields 205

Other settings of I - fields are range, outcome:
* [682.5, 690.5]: 251.7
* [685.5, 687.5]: 234.4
